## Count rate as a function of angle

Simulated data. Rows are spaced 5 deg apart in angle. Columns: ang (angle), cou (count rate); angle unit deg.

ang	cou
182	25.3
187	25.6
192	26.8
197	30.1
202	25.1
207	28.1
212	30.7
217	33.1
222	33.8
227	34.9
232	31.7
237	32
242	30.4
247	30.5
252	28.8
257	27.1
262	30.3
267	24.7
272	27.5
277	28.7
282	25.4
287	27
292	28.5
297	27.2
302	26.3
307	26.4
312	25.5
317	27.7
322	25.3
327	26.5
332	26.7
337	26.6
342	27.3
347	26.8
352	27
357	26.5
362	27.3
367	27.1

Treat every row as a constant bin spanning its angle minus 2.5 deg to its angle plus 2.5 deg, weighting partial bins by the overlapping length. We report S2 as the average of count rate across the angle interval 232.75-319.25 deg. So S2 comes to 28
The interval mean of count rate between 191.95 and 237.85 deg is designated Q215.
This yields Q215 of 30.8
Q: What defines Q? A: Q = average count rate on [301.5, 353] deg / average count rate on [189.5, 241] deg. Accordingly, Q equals 0.87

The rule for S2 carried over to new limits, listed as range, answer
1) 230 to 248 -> 31.2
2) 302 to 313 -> 26.1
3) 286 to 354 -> 26.8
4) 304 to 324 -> 26.2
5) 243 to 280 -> 28.3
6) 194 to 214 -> 28.4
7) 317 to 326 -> 26.2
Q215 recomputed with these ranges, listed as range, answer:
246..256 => 29.1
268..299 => 27.3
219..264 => 31.1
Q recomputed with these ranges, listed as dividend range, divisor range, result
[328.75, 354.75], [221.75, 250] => 0.84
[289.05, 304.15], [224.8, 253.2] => 0.87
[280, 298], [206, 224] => 0.86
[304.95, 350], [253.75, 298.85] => 0.97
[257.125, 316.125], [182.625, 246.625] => 0.90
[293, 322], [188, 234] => 0.88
